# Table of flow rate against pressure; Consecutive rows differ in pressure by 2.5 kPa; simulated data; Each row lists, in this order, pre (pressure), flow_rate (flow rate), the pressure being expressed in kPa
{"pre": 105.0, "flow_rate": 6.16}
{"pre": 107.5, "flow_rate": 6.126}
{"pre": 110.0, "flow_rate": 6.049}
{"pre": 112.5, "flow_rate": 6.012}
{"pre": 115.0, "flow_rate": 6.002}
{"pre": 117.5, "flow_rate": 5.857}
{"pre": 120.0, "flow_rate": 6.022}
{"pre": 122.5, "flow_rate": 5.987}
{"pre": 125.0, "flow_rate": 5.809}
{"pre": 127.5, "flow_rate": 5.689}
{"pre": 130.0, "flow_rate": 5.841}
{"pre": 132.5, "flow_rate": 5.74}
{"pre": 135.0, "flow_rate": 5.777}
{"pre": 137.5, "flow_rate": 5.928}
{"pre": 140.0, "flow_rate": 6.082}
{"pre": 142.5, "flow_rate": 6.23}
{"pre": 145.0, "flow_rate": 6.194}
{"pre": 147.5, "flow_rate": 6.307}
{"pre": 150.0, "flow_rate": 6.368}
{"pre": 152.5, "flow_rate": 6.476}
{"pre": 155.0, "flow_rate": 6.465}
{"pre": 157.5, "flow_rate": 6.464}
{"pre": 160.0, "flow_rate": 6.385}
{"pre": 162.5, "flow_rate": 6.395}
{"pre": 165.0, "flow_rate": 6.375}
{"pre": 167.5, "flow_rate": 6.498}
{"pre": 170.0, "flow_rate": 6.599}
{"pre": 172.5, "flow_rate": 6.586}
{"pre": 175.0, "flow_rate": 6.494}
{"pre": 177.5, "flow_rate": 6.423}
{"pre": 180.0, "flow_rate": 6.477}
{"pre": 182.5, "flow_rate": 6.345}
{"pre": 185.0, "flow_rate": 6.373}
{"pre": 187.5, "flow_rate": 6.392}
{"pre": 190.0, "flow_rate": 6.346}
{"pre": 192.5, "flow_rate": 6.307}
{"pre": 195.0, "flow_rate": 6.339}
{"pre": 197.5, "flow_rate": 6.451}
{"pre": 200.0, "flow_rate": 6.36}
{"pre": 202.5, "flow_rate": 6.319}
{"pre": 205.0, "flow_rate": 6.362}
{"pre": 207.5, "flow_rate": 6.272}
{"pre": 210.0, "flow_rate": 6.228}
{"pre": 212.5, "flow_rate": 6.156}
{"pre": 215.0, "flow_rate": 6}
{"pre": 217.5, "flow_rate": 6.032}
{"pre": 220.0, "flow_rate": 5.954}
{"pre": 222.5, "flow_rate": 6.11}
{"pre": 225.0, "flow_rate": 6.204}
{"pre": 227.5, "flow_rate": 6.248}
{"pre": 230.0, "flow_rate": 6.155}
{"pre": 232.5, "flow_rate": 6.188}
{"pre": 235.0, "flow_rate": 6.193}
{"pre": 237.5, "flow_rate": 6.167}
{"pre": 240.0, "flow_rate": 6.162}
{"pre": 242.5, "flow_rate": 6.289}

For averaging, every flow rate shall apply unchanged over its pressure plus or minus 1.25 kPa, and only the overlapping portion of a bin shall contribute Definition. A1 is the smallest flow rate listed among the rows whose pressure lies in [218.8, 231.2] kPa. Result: 5.954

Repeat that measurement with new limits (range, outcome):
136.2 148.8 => 5.928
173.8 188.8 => 6.345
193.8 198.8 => 6.339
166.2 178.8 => 6.423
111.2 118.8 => 5.857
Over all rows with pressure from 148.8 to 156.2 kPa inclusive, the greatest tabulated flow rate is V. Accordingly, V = 6.476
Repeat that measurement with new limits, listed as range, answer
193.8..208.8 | 6.451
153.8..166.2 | 6.465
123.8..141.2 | 6.082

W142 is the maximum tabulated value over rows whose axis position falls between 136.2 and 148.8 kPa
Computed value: 6.307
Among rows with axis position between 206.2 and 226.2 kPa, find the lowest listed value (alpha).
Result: 5.954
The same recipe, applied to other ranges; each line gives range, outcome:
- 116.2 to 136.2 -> 5.689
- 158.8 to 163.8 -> 6.385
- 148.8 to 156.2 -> 6.368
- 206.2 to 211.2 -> 6.228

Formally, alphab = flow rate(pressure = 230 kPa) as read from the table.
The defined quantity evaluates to 6.155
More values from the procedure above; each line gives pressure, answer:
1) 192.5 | 6.307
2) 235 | 6.193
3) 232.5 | 6.188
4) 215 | 6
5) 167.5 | 6.498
